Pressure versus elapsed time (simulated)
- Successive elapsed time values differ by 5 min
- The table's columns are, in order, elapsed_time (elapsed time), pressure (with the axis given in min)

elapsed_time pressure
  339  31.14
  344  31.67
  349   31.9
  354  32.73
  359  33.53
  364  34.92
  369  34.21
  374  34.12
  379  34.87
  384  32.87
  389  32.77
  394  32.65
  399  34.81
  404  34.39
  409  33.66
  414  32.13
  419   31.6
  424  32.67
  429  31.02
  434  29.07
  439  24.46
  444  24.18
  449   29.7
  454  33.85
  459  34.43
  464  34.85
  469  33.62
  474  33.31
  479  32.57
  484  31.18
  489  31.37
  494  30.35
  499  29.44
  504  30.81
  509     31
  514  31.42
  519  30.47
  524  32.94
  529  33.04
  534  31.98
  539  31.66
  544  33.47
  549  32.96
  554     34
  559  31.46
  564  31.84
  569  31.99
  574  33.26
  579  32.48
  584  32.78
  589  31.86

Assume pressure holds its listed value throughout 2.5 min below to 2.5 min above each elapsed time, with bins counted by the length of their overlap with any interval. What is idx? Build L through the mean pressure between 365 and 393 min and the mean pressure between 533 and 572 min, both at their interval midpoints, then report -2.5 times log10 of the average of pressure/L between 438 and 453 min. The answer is 0.22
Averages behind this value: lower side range 33.8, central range 27.1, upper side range 32.4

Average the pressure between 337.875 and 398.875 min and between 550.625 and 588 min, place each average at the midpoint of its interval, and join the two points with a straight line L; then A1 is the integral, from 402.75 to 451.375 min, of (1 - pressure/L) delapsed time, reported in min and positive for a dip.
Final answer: 4.2 min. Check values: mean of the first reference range 33.2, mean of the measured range 30.2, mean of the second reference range 32.5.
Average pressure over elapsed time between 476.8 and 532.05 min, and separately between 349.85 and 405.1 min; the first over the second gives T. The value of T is 0.93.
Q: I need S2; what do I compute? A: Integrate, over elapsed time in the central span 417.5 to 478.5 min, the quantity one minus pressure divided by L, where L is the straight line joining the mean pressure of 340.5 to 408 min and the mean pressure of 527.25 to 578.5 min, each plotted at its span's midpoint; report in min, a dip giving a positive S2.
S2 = 3.65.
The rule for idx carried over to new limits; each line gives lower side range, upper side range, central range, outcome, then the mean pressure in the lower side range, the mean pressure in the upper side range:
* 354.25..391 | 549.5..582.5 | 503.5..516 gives 0.062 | 33.8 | 32.5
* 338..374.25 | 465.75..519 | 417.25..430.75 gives 0.016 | 33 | 31.5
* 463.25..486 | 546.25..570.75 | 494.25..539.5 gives 0.047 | 33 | 32.5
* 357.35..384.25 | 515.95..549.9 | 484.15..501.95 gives 0.078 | 34.2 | 32.3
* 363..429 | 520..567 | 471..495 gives 0.033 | 33.4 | 32.5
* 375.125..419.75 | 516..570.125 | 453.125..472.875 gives -0.040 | 33.4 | 32.3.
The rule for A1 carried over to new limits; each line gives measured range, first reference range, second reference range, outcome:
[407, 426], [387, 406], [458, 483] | 0.65 min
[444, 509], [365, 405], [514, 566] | 2.34 min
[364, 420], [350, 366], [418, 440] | -3.08 min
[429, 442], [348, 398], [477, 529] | 1.99 min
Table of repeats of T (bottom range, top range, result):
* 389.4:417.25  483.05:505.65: 0.92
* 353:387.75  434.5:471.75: 0.90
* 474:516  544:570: 1.05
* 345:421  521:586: 0.98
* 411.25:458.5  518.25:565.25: 1.08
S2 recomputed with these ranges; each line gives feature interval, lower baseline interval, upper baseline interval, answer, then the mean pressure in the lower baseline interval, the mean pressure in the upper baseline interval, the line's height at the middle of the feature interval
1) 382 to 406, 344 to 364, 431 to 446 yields -3.1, 32.9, 26.1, 29.7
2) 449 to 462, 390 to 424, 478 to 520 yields -0.5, 33.1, 30.9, 32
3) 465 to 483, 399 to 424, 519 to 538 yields -0.3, 33.1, 32.3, 32.7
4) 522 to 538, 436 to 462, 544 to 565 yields -0.3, 29.4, 32.7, 32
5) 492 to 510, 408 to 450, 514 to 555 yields 0.7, 29.7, 32.4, 31.6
